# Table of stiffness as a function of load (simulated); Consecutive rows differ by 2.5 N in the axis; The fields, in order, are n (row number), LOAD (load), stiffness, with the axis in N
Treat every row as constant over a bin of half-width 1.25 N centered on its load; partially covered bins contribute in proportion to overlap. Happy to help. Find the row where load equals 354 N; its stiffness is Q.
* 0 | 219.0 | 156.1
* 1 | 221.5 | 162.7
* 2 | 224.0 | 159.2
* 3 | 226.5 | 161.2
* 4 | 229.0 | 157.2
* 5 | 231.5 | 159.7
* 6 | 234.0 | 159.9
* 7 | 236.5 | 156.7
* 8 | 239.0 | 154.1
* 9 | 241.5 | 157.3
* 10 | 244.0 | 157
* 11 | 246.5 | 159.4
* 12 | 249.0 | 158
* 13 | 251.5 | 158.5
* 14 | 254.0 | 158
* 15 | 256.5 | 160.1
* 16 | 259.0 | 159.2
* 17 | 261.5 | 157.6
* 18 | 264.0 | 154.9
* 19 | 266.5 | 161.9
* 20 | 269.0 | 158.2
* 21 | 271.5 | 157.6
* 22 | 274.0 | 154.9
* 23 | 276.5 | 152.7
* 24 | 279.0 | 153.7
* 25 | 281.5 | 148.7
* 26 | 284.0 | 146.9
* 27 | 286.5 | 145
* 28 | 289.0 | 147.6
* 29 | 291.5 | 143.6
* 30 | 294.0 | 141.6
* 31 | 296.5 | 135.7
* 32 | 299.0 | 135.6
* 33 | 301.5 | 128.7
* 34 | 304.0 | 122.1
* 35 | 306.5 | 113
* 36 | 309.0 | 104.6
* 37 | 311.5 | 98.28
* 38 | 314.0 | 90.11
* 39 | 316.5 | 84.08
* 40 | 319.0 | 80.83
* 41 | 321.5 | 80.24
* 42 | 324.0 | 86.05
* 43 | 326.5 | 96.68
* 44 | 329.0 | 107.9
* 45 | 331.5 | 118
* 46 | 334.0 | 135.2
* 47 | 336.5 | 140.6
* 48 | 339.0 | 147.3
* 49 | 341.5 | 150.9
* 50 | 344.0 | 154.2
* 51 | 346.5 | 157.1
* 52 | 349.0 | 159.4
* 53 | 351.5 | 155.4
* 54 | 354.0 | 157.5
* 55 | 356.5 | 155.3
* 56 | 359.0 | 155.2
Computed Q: 157.5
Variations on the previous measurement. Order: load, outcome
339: 147.3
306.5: 113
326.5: 96.68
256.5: 160.1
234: 159.9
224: 159.2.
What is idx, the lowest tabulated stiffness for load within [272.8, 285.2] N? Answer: 146.9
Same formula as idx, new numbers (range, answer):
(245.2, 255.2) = 158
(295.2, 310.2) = 104.6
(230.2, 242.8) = 154.1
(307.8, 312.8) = 98.28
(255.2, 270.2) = 154.9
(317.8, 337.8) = 80.24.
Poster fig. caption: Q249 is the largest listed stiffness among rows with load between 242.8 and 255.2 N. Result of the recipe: 159.4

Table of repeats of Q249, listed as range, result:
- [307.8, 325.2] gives 104.6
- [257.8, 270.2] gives 161.9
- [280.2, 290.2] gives 148.7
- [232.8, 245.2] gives 159.9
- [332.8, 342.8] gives 150.9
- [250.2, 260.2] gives 160.1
